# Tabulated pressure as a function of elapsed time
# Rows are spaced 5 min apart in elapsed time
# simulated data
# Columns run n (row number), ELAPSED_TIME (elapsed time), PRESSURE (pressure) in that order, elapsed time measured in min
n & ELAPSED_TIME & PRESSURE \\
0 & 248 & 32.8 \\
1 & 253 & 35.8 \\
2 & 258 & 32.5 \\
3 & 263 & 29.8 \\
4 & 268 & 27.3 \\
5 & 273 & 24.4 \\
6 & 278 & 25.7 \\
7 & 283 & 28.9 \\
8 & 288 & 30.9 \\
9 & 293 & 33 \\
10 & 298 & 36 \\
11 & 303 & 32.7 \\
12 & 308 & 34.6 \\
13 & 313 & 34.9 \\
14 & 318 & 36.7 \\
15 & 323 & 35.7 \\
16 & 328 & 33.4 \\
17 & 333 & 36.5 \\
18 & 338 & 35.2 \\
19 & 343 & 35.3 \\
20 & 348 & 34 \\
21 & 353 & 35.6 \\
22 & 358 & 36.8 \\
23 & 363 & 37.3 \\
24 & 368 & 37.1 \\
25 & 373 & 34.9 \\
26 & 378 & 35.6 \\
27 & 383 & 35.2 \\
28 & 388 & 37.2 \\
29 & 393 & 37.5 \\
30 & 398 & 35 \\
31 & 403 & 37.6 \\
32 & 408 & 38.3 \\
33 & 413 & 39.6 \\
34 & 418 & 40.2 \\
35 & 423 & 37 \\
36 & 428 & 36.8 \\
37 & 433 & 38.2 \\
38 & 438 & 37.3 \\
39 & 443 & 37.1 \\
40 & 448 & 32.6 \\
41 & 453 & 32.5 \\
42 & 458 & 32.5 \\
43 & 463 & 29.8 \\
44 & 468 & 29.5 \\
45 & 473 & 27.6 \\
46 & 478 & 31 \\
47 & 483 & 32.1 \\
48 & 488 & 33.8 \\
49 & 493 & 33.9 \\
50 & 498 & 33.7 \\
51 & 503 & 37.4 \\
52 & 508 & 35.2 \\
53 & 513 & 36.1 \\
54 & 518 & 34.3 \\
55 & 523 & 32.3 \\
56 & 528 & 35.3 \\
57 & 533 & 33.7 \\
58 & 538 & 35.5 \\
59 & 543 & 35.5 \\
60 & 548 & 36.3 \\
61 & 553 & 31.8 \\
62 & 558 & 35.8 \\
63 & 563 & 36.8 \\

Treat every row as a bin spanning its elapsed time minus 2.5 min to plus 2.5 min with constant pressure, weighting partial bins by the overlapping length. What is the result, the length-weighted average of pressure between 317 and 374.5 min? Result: 35.7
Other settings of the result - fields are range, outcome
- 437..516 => 33.2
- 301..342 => 35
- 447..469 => 31.4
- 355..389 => 36.2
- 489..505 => 34.8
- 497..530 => 34.9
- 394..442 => 37.7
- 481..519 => 34.6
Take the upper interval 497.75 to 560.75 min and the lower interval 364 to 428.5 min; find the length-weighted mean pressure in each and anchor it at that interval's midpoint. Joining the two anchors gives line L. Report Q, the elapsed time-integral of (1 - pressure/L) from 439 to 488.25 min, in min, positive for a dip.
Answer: 5.6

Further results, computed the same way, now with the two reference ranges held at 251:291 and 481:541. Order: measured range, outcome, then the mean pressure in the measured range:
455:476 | 2.2 min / 29.9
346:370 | -3.8 min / 36.2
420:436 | -2.3 min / 37.4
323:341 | -2.6 min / 35.1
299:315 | -2.2 min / 34.2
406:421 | -3.2 min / 39.3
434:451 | -1.4 min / 35.8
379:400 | -2.8 min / 36.2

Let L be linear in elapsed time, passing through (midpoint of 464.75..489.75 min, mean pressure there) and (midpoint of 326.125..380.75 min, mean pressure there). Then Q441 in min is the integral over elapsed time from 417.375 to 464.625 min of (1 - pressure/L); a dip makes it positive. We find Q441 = -4.6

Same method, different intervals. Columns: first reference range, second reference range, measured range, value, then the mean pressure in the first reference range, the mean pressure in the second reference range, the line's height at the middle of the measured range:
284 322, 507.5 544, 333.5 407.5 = -4.13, 34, 34.7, 34.2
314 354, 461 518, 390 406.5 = -1.23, 35.3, 32.8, 34.3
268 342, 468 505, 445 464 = 0.22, 32.6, 32.5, 32.5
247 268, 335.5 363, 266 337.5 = 3.18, 32.1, 35.6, 33.8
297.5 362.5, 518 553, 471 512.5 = 1.64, 35.2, 34.5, 34.7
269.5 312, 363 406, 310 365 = -3.26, 30.8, 36.3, 33.6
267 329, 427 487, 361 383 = -2.48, 31.9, 33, 32.4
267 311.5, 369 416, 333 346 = -0.71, 30.6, 36.8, 33.6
